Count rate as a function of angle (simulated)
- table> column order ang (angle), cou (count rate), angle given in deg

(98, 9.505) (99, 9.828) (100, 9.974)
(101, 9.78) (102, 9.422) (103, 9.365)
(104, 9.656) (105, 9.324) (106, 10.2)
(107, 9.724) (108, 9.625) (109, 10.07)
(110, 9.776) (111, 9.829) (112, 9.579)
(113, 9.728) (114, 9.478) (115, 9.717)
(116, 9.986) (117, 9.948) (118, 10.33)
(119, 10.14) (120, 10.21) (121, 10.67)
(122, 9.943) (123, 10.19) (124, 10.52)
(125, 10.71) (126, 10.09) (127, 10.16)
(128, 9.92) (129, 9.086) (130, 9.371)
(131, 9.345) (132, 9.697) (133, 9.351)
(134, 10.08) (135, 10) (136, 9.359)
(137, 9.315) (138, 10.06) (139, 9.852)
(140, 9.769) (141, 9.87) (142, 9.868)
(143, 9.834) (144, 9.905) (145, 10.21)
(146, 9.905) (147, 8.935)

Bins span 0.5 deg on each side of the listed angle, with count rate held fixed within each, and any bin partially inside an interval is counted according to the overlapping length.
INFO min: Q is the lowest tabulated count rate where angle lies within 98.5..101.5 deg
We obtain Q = 9.78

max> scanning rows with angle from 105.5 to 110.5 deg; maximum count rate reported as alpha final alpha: 10.2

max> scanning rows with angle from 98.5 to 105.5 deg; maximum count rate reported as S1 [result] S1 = 9.974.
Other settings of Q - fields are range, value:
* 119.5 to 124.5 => 9.943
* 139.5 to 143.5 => 9.769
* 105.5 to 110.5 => 9.625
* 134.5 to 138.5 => 9.315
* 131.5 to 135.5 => 9.351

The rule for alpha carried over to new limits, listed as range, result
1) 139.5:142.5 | 9.87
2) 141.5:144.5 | 9.905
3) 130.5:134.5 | 10.08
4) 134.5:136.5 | 10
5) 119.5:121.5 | 10.67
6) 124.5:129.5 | 10.71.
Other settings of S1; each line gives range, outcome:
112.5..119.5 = 10.33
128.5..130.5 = 9.371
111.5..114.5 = 9.728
